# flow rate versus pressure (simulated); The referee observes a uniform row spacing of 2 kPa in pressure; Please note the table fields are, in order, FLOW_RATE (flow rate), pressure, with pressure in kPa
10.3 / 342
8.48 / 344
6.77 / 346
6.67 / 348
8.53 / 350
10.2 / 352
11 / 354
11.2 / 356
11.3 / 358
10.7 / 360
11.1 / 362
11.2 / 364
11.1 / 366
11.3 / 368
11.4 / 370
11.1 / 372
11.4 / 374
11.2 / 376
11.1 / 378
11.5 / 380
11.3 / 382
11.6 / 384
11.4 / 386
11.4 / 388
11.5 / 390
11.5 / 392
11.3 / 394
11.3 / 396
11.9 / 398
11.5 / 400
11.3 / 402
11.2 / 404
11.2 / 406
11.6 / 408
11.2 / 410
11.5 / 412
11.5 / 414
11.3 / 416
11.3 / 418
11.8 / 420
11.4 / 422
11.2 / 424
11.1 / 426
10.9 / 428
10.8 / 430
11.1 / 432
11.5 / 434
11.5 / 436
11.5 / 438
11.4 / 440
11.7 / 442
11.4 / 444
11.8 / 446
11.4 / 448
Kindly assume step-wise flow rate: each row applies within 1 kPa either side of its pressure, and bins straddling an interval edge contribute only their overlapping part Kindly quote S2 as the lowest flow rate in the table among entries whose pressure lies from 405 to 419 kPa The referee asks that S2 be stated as 11.2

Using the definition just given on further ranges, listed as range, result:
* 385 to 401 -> 11.3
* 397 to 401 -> 11.5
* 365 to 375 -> 11.1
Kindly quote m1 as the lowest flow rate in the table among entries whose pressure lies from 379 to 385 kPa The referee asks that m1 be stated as 11.3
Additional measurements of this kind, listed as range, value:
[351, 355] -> 10.2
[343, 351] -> 6.67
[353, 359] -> 11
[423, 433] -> 10.8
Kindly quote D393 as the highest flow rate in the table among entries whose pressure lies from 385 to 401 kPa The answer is 11.9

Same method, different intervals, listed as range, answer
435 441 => 11.5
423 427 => 11.2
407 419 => 11.6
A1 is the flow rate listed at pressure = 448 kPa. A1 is 11.4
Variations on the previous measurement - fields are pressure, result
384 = 11.6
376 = 11.2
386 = 11.4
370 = 11.4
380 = 11.5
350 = 8.53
